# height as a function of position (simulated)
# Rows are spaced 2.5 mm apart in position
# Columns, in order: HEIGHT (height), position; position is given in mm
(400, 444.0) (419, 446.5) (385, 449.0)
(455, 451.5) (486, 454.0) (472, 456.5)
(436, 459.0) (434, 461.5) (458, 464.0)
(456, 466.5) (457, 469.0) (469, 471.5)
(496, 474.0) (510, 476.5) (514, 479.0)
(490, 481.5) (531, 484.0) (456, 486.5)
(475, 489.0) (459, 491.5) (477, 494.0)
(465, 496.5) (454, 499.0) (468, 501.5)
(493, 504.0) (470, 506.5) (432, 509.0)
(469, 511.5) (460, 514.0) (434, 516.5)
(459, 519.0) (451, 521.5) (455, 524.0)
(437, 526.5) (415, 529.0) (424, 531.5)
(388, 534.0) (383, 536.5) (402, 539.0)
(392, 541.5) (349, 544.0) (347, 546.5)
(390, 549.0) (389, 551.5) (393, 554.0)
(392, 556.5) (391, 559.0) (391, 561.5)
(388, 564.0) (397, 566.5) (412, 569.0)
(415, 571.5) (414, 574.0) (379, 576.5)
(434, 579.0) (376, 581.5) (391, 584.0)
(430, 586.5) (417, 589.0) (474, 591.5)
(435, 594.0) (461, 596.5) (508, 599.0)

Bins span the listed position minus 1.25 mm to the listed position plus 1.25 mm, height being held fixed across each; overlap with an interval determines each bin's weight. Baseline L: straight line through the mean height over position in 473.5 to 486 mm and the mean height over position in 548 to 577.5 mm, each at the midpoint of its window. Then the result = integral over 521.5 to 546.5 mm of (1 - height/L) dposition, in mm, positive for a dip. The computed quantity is 1.7 mm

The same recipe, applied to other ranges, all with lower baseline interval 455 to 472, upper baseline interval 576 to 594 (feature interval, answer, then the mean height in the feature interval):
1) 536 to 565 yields 3.0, 384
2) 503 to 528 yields -0.9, 455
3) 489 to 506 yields -1.0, 470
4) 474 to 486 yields -1.5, 506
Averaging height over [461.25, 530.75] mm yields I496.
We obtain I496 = 466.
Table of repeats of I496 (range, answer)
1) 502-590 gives 414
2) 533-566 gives 384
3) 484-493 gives 473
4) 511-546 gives 420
